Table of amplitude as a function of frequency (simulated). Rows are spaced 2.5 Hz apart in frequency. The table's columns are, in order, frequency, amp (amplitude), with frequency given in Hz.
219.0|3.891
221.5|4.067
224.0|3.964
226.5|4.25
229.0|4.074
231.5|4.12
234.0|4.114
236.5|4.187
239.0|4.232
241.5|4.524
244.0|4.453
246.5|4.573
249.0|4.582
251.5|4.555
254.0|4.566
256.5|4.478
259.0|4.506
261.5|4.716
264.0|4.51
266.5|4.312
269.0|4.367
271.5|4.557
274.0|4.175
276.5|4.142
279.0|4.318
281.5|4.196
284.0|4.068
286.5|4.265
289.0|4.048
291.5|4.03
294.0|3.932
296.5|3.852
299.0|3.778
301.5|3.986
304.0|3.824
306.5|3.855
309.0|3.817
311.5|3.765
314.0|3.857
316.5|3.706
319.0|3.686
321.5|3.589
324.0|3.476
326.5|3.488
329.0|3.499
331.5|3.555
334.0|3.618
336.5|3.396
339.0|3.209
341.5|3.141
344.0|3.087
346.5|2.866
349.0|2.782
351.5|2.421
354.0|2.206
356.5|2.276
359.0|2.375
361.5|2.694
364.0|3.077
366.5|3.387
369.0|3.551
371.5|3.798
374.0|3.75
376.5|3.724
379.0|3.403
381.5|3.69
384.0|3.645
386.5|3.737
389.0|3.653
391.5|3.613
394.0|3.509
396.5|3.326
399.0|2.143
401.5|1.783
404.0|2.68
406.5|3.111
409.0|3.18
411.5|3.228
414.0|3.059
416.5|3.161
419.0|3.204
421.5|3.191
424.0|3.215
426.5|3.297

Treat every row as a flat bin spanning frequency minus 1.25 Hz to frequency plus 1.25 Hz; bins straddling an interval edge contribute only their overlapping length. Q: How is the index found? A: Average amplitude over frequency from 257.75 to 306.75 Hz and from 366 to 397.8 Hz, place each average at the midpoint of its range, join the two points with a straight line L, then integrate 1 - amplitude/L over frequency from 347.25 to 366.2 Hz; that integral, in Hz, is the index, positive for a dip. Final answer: 5.8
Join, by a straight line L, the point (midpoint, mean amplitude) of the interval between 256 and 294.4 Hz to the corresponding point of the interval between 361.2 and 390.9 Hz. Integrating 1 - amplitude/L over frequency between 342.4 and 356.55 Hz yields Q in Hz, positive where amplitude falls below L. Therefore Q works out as 4.1 Hz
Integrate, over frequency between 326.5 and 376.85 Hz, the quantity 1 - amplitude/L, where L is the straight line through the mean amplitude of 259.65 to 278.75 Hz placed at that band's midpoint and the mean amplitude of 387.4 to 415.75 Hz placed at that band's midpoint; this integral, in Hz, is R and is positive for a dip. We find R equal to 6.0 Hz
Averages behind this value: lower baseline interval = 4.4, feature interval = 3.12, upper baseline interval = 3.04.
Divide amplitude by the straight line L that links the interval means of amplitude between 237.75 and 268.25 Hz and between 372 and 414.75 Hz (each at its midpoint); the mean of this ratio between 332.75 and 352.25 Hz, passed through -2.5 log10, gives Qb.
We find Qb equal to 0.20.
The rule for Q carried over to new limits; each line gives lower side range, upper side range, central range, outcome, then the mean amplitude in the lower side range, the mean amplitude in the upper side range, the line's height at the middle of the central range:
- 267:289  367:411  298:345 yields 3.49 Hz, 4.25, 3.31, 3.88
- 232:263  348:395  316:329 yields 0.48 Hz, 4.45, 3.23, 3.71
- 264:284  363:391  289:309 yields 1.09 Hz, 4.29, 3.59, 4.12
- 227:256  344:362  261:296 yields -4.48 Hz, 4.36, 2.55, 3.76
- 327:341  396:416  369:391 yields -4.57 Hz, 3.44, 2.81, 3.04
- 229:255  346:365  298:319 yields -3.17 Hz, 4.37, 2.57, 3.32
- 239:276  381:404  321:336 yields 1.07 Hz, 4.48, 3.19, 3.8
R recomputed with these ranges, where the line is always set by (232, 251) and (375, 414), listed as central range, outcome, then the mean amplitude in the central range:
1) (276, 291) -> -0.39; 4.17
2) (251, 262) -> -0.75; 4.55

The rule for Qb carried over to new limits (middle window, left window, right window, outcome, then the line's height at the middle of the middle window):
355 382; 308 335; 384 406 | 0.02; 3.29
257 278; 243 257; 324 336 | -0.02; 4.32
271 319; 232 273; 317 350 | -0.03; 3.87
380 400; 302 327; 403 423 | -0.06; 3.25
